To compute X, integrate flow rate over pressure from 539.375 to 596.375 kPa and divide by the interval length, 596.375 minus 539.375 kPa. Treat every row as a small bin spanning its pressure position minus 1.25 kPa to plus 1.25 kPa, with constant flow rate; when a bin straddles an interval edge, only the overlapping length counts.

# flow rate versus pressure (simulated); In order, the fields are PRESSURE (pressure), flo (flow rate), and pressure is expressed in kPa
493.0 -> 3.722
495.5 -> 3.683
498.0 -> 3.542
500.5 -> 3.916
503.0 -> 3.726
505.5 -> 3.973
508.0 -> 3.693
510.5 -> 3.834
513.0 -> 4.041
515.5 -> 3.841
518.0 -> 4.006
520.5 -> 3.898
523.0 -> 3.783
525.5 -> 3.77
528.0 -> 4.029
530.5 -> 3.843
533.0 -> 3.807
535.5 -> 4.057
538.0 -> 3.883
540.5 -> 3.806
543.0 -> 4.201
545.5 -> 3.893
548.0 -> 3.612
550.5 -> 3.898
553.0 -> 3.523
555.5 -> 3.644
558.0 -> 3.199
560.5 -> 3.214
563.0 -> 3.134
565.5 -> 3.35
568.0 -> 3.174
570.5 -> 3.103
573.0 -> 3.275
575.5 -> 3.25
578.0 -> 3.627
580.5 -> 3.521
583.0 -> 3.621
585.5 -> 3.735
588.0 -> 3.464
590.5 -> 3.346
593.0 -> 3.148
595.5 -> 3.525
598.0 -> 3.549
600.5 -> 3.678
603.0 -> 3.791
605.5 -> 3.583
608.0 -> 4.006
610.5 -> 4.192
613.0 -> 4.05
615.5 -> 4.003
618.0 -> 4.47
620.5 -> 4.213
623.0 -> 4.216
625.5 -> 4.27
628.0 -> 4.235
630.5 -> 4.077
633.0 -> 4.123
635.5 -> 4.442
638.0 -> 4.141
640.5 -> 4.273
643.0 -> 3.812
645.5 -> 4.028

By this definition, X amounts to 3.49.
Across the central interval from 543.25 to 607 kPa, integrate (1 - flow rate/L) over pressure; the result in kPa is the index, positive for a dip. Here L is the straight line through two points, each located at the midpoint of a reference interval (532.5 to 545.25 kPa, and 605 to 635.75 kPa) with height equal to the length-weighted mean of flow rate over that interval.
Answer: 8.72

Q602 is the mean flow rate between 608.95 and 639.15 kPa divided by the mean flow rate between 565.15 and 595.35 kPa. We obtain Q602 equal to 1.2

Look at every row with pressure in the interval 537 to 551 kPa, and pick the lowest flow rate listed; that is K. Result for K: 3.612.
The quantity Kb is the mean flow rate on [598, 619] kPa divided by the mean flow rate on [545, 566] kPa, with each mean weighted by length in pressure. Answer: 1.13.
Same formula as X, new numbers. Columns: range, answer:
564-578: 3.26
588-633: 3.9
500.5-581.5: 3.68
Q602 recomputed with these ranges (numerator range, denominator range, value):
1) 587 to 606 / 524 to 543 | 0.90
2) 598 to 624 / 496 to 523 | 1.04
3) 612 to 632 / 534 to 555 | 1.09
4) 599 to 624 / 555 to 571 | 1.24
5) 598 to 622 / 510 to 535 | 1.02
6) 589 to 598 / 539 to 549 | 0.87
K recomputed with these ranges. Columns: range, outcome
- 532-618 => 3.103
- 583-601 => 3.148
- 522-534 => 3.77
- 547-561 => 3.199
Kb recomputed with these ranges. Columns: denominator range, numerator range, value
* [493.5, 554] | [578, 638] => 1.01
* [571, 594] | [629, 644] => 1.21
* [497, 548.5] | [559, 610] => 0.90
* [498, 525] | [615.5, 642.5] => 1.10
